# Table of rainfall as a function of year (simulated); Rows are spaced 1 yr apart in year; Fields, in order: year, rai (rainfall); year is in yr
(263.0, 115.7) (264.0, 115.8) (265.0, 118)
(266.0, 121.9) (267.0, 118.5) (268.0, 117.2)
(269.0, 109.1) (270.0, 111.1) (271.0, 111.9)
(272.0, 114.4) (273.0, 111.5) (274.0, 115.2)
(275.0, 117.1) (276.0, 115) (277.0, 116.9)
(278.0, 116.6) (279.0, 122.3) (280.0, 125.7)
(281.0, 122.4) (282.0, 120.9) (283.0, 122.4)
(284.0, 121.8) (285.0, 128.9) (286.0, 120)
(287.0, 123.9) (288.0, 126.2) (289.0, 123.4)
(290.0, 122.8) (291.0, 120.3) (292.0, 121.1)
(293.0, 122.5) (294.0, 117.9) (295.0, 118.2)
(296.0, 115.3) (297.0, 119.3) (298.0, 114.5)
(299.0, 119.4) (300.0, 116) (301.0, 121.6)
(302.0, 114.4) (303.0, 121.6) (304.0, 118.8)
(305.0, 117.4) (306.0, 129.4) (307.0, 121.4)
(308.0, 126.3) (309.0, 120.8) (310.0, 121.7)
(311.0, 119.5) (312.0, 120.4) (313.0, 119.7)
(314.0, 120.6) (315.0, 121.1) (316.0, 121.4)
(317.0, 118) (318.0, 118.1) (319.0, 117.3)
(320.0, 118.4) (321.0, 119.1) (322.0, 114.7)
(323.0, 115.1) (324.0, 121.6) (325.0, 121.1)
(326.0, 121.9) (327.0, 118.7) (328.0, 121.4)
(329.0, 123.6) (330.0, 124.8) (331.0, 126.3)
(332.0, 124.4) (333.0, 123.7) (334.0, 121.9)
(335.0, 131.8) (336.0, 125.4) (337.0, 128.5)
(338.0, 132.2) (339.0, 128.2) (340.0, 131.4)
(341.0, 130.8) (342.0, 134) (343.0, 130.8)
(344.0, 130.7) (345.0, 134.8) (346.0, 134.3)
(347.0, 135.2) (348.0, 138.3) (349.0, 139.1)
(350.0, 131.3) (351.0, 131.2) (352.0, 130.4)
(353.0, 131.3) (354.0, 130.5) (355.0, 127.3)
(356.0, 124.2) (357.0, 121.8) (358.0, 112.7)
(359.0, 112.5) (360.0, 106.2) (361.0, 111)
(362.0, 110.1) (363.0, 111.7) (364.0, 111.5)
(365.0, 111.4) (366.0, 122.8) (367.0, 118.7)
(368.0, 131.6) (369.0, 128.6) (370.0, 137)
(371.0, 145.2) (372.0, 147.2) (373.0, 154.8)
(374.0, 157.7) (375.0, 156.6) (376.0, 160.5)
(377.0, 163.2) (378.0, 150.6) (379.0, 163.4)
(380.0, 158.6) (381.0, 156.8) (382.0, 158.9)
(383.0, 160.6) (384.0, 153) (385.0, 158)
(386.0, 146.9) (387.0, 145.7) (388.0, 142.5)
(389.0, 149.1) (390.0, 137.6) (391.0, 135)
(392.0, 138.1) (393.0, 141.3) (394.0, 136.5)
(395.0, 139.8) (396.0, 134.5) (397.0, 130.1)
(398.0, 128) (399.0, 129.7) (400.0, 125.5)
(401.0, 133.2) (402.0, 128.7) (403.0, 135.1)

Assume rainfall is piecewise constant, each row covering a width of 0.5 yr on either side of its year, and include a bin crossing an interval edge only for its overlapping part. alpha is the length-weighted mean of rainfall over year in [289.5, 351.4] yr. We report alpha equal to 124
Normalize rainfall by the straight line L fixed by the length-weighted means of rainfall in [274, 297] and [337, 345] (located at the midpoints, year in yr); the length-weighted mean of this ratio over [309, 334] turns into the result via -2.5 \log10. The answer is 0.06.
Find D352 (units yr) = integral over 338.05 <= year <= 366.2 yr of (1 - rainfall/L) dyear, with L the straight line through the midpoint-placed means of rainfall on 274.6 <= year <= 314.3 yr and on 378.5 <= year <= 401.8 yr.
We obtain 1.86 yr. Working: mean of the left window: 121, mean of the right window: 143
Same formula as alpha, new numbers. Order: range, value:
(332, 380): 132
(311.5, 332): 120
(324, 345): 127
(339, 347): 132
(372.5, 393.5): 152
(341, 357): 132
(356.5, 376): 128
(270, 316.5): 120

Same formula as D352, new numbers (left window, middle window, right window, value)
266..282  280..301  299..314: -0.42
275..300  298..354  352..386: 1.60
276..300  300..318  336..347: 0.62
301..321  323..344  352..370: -1.02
